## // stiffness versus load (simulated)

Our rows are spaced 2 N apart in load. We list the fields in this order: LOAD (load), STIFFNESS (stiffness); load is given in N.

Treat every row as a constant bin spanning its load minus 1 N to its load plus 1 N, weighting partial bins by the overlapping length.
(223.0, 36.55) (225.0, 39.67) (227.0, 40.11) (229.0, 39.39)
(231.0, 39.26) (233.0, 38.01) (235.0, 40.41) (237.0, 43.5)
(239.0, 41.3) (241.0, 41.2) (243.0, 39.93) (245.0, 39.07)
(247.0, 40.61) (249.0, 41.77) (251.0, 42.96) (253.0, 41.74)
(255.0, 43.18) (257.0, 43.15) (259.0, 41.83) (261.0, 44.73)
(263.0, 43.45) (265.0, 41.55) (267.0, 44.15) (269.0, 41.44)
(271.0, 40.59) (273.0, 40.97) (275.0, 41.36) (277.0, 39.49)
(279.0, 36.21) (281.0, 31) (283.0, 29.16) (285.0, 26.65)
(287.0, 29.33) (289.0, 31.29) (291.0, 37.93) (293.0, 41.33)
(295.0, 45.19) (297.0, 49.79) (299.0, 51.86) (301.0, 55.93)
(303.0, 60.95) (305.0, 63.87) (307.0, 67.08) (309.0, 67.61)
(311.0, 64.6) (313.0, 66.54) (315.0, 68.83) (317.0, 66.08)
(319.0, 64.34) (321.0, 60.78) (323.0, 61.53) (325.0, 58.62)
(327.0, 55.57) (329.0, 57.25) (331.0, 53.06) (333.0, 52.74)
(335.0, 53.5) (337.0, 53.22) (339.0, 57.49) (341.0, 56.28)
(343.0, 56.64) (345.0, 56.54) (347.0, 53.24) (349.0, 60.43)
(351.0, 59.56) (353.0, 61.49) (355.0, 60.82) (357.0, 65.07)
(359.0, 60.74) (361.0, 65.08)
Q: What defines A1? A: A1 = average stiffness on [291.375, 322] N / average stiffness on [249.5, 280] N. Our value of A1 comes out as 1.4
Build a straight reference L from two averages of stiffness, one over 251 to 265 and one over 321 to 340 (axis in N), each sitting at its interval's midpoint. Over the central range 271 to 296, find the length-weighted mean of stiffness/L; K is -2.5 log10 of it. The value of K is 0.30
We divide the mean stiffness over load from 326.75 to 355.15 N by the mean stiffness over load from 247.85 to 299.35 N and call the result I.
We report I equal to 1.41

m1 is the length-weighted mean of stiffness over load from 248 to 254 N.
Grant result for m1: 42.2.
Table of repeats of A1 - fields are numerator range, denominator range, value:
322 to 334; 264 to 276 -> 1.35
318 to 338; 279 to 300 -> 1.53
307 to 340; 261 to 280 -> 1.46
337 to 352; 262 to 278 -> 1.37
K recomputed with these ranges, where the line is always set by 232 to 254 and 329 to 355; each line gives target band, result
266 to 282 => 0.162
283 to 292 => 0.471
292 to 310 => -0.120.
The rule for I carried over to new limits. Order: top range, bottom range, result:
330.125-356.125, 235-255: 1.37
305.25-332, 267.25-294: 1.73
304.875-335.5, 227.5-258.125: 1.50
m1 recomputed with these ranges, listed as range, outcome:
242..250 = 40.3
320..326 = 60.3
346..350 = 56.8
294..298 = 47.5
